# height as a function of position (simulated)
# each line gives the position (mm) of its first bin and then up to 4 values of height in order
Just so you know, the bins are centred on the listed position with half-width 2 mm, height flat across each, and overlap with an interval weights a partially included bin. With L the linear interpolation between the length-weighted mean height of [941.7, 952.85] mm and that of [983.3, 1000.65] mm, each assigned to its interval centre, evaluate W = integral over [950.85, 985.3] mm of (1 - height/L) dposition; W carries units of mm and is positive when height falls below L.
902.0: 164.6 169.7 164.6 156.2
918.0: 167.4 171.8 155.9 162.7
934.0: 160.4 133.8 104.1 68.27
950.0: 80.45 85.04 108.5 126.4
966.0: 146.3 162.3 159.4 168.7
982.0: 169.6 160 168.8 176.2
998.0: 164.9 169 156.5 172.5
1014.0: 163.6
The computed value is -4.8 mm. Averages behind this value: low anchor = 81.3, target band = 139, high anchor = 168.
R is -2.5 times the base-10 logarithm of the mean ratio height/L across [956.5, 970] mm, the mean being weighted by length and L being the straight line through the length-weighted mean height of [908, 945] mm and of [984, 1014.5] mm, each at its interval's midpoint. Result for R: 0.19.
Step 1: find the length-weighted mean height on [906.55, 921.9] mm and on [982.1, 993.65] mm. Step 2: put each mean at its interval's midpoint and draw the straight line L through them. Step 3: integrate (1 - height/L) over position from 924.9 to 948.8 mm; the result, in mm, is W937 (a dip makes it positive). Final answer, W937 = 5.35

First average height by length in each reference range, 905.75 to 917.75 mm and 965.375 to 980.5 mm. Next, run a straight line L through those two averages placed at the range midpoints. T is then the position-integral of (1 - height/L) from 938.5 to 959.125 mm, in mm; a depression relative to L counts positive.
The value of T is 8.9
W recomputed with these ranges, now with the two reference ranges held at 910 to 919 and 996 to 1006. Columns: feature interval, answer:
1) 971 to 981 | 0.0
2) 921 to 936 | 0.0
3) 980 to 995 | -0.3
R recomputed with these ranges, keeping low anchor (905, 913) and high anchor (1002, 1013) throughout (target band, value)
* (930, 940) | 0.10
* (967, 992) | 0.01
